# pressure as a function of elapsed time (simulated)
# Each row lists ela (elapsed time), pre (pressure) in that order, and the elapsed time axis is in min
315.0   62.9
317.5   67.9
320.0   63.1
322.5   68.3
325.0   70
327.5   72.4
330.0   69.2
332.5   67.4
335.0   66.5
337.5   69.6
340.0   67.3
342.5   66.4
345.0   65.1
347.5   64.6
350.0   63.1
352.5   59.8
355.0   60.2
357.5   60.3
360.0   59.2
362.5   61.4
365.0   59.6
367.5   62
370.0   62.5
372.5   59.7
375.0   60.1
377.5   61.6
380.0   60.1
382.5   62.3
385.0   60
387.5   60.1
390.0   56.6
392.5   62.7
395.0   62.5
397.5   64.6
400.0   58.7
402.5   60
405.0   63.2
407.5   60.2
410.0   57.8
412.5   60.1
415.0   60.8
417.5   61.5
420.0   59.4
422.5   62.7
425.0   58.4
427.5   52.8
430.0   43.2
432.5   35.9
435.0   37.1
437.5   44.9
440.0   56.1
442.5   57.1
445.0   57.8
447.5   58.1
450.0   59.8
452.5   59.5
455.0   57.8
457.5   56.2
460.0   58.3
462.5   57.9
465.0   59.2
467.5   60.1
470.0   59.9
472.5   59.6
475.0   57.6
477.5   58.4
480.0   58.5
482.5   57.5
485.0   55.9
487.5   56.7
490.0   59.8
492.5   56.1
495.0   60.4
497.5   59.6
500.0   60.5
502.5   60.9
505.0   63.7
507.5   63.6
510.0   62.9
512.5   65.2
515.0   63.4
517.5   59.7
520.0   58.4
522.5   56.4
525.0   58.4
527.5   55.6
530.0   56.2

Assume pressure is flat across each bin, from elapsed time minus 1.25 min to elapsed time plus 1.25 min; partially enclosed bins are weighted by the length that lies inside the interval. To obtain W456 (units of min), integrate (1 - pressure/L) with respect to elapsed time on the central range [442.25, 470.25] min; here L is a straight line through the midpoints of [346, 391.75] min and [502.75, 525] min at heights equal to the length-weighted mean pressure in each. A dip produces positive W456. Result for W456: 1.2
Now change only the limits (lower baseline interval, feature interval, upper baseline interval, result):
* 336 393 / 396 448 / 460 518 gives 4.5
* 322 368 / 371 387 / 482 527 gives 0.8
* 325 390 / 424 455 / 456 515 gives 4.6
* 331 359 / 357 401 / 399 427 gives 1.1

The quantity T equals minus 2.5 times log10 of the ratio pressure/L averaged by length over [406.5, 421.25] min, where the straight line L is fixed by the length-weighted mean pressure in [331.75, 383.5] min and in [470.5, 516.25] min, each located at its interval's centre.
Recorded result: 0.03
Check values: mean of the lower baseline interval 62.8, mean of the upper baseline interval 60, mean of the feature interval 60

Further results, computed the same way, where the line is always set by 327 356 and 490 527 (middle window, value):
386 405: 0.056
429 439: 0.475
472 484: 0.060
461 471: 0.047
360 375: 0.073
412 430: 0.091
